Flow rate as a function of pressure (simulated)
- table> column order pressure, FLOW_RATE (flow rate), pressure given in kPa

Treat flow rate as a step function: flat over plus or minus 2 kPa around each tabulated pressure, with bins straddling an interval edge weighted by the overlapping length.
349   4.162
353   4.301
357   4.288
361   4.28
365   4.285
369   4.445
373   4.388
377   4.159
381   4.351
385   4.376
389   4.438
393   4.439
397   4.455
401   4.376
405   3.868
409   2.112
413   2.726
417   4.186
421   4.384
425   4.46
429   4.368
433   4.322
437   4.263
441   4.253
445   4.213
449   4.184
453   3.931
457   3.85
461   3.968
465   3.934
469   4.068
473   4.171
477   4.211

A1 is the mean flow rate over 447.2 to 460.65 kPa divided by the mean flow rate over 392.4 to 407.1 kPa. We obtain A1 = 0.9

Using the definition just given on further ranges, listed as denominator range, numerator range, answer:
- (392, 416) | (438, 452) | 1.15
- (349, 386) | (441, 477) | 0.94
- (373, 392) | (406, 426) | 0.82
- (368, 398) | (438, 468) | 0.93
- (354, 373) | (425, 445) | 1.00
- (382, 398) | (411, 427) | 0.89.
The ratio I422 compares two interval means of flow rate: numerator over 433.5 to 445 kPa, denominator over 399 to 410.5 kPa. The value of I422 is 1.21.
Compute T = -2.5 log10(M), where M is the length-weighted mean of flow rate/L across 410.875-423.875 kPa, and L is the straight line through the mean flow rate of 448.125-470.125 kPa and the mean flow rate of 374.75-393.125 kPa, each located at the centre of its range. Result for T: 0.10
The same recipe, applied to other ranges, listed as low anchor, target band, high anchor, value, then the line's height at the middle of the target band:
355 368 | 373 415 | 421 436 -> 0.10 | 4.33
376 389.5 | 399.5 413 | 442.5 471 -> 0.27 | 4.23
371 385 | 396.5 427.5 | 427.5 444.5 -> 0.13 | 4.3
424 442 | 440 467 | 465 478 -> 0.05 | 4.21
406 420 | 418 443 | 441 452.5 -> -0.18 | 3.69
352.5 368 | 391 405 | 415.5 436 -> 0.00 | 4.32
